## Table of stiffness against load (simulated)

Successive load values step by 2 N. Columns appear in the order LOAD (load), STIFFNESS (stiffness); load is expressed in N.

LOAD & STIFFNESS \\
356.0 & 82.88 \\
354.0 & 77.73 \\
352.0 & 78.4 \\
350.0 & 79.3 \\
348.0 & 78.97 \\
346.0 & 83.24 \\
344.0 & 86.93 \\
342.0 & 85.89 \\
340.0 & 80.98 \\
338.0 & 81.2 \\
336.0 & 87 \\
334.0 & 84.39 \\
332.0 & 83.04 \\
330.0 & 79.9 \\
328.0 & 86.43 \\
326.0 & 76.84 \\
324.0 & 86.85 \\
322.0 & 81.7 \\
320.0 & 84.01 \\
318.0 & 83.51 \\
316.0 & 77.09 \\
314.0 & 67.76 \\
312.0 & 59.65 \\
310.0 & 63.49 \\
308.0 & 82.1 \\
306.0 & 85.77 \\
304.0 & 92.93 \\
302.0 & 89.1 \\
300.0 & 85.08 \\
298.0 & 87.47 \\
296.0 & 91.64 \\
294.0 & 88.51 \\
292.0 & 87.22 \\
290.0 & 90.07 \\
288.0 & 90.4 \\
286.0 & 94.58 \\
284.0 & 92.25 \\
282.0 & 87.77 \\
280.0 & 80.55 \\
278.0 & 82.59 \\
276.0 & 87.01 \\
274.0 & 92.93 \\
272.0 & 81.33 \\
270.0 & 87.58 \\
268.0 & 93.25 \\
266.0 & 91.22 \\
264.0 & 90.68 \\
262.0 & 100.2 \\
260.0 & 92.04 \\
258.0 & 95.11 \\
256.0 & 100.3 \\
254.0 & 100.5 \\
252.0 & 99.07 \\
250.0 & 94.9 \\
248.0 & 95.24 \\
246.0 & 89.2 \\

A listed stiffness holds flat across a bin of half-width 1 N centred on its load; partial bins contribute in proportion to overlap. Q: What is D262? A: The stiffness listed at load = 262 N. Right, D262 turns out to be 100.2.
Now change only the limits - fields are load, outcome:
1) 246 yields 89.2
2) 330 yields 79.9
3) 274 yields 92.93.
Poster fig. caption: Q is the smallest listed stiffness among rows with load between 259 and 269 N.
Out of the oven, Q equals 90.68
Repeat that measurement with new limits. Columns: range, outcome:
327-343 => 79.9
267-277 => 81.33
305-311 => 63.49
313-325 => 67.76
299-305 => 85.08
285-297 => 87.22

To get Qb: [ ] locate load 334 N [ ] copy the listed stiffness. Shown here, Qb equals 84.39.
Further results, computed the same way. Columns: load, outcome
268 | 93.25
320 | 84.01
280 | 80.55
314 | 67.76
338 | 81.2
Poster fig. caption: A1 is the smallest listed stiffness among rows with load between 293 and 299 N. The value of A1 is 87.47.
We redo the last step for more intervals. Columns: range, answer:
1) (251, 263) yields 92.04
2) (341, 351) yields 78.97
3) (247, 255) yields 94.9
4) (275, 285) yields 80.55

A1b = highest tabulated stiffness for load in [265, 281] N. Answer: 93.25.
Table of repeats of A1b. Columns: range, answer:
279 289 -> 94.58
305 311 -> 85.77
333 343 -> 87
